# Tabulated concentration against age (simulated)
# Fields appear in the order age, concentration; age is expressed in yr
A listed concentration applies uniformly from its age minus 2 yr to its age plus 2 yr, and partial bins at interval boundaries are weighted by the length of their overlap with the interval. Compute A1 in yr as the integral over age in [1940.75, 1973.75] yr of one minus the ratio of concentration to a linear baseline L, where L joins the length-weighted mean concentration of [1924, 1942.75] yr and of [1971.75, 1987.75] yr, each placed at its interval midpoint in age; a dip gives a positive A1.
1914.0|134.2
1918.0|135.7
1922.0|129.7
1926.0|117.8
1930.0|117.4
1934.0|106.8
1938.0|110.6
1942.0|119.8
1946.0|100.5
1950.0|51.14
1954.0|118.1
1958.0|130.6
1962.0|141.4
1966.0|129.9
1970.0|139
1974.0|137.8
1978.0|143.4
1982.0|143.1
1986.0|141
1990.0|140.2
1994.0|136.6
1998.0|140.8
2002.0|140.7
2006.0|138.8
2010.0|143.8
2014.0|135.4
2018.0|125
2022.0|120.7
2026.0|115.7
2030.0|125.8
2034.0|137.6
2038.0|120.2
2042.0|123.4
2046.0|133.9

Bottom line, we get 2.9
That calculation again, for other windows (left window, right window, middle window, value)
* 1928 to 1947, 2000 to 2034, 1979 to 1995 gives -2.2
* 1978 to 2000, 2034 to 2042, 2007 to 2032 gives 0.6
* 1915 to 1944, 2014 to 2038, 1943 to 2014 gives -4.3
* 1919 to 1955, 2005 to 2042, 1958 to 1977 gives -3.5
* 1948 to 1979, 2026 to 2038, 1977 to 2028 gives -4.2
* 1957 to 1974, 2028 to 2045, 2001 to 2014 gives -1.0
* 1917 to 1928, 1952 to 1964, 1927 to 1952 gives 5.2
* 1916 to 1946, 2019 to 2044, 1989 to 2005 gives -2.3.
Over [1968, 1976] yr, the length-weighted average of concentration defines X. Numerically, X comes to 138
